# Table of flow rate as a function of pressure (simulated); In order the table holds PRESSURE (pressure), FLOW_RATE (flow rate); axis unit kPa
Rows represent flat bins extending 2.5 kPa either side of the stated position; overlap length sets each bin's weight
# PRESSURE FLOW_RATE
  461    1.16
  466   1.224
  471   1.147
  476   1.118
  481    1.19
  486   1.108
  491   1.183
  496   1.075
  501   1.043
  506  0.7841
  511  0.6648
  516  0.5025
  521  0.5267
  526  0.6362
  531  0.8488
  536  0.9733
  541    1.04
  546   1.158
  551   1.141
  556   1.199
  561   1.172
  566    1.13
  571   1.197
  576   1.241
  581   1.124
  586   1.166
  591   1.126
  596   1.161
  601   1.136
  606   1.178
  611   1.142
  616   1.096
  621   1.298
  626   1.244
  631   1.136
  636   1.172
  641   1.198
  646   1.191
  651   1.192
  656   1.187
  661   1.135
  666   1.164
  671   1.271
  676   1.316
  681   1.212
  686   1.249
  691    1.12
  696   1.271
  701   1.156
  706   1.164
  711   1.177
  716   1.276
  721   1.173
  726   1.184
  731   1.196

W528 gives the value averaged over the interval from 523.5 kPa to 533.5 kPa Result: 0.742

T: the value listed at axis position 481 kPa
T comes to 1.19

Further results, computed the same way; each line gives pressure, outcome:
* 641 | 1.198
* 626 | 1.244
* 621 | 1.298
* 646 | 1.191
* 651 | 1.192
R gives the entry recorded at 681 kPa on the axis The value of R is 1.212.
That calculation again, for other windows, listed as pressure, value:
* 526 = 0.6362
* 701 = 1.156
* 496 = 1.075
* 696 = 1.271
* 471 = 1.147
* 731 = 1.196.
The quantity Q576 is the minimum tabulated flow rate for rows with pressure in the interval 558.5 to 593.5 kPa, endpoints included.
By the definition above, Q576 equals 1.124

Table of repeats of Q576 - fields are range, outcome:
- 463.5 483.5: 1.118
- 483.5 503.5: 1.043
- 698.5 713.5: 1.156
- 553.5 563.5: 1.172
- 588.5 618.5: 1.096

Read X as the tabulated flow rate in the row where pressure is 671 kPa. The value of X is 1.271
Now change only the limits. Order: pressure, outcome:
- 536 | 0.9733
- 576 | 1.241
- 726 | 1.184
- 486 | 1.108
